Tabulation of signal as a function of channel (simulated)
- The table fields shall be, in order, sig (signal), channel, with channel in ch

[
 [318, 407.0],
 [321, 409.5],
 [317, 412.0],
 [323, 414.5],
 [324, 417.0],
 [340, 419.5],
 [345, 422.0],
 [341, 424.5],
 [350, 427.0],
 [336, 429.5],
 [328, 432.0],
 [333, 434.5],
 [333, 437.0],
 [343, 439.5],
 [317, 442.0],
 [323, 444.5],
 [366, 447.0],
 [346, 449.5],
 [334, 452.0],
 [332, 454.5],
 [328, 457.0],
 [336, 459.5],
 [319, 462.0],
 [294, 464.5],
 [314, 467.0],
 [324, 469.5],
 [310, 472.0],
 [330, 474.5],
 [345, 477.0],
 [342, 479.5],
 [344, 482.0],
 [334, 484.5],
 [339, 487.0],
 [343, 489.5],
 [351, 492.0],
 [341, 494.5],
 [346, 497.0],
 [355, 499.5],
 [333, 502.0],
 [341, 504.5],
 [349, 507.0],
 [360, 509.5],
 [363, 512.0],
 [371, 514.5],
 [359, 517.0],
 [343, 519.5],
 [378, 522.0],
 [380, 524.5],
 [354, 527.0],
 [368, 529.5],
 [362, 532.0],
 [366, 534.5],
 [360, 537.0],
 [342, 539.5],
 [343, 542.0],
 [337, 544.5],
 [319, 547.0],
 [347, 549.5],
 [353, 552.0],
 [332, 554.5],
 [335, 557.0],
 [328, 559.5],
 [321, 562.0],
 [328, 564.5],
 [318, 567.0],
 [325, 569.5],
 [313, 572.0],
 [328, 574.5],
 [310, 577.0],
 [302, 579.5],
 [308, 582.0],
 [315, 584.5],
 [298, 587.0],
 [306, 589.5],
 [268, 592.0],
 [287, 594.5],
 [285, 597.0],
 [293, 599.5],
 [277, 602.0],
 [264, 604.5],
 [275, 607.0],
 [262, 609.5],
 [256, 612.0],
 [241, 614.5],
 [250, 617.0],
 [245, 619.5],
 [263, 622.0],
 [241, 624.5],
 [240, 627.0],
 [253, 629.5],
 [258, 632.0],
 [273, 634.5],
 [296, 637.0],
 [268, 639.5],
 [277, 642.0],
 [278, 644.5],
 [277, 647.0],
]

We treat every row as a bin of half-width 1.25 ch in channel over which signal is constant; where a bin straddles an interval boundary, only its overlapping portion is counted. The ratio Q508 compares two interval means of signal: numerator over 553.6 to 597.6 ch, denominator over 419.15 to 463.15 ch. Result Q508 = 0.93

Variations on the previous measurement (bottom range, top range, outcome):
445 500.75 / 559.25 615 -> 0.88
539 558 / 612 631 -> 0.73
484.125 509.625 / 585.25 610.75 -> 0.82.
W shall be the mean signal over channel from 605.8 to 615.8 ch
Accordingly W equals 258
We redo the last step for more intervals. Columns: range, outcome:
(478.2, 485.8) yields 340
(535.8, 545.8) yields 345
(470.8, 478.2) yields 328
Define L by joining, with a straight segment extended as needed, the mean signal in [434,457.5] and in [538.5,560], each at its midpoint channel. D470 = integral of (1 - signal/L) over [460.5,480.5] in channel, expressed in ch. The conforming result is 0.84 ch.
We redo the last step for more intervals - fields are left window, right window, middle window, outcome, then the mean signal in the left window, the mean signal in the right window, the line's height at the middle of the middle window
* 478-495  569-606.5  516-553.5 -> -3.8 ch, 342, 298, 321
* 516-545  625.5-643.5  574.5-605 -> 1.1 ch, 358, 266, 306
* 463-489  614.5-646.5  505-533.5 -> -4.9 ch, 328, 261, 309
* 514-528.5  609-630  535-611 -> -2.3 ch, 364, 250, 304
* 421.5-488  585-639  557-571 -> -1.8 ch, 333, 269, 288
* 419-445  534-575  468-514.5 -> -1.0 ch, 336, 335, 335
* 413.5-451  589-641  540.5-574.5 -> -5.0 ch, 337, 266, 288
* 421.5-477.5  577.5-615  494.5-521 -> -3.3 ch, 331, 284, 312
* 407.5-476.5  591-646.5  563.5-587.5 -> -2.8 ch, 330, 266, 282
